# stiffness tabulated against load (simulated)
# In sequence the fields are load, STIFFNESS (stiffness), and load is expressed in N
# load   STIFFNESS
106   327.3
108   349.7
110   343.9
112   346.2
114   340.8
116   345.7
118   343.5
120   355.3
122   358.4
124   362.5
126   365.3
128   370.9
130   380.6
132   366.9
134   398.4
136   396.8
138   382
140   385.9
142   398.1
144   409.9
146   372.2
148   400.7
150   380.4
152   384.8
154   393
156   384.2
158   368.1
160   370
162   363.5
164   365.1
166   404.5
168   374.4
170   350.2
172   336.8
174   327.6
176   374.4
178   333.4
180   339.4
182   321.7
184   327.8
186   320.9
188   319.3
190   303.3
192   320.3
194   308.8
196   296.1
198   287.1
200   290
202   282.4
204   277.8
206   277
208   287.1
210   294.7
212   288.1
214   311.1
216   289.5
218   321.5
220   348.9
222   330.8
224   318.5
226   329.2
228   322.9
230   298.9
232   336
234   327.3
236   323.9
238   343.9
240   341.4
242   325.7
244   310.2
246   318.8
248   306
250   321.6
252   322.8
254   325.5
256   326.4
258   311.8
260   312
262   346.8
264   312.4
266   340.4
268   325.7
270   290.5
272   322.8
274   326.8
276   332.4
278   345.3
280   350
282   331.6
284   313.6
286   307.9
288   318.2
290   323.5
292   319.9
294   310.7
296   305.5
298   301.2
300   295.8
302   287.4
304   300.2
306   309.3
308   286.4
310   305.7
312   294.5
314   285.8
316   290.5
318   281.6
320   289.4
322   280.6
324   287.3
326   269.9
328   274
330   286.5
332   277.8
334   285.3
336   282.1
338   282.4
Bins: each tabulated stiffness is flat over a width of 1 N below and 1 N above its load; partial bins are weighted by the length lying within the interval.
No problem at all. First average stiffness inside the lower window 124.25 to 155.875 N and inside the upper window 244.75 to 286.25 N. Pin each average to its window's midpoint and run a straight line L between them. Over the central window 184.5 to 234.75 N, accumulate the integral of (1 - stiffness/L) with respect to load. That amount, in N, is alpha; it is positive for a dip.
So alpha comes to 6.2 N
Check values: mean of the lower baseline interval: 385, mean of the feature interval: 308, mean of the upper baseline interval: 324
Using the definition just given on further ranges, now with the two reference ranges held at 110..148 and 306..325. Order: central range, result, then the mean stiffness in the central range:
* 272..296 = -1.63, 325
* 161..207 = 2.85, 326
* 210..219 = 0.87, 302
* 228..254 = -0.05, 323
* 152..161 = -0.51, 379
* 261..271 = -0.37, 323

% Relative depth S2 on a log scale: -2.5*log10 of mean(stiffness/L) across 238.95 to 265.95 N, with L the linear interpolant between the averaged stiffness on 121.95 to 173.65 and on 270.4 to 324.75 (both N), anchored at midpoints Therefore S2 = 0.02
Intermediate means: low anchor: 378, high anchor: 307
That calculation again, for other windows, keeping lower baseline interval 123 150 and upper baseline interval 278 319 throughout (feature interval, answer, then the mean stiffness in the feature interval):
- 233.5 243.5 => 0.012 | 332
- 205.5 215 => 0.191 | 292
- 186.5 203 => 0.181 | 302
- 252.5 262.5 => 0.010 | 323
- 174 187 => 0.085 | 336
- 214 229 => 0.069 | 322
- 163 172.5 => 0.004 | 368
